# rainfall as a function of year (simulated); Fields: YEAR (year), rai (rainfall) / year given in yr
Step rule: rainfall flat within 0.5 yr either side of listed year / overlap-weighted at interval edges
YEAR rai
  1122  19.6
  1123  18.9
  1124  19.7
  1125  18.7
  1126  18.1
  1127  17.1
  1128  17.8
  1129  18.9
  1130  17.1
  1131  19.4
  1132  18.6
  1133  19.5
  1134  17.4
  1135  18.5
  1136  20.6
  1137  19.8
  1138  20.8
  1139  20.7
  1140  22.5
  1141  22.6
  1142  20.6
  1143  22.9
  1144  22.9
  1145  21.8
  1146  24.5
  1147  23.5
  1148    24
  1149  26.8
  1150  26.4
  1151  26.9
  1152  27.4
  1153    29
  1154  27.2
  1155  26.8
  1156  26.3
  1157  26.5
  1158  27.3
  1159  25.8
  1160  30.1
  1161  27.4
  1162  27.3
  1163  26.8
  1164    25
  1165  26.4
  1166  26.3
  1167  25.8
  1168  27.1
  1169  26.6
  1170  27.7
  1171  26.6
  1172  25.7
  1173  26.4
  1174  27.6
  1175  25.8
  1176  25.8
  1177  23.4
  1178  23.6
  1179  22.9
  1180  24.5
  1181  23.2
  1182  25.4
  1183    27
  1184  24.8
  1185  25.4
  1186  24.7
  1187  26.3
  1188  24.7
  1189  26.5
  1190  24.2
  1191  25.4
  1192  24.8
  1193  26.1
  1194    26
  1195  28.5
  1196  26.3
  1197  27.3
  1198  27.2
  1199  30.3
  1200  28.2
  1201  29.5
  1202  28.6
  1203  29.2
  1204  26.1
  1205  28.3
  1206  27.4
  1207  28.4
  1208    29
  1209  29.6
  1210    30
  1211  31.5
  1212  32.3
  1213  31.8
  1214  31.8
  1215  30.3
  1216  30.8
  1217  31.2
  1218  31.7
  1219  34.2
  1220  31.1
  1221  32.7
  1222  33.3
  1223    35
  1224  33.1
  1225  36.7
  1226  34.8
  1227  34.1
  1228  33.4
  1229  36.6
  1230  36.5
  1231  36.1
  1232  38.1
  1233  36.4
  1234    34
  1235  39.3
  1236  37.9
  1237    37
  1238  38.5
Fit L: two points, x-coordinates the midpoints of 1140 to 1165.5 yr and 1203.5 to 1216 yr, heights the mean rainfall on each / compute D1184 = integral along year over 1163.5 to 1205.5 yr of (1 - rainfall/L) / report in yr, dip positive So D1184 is 2.6 yr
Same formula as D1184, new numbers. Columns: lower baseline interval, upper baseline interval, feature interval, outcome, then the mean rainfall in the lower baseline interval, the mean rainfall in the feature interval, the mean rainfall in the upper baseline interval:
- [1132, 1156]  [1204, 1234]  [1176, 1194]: 2.1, 23.1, 24.9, 32.5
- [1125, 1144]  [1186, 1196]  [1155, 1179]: -3.3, 19.7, 26.3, 25.8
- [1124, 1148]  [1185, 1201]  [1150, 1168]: -3.3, 20.3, 26.9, 26.5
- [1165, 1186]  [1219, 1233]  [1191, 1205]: 1.0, 25.6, 27.5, 34.8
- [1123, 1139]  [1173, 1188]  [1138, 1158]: -3.5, 18.9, 24.7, 25.1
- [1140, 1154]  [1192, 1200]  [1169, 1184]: 0.4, 24.6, 25.4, 27.3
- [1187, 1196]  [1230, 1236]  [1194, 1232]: 0.4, 25.8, 31.2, 36.8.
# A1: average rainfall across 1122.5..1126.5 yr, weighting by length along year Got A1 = 18.9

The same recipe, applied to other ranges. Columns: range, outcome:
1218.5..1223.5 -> 33.3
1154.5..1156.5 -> 26.6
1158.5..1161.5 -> 27.8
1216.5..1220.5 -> 32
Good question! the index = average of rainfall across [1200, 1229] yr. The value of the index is 31.3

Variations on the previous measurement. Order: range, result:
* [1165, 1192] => 25.5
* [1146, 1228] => 27.9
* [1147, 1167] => 26.7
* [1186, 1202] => 26.7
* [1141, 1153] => 24.5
